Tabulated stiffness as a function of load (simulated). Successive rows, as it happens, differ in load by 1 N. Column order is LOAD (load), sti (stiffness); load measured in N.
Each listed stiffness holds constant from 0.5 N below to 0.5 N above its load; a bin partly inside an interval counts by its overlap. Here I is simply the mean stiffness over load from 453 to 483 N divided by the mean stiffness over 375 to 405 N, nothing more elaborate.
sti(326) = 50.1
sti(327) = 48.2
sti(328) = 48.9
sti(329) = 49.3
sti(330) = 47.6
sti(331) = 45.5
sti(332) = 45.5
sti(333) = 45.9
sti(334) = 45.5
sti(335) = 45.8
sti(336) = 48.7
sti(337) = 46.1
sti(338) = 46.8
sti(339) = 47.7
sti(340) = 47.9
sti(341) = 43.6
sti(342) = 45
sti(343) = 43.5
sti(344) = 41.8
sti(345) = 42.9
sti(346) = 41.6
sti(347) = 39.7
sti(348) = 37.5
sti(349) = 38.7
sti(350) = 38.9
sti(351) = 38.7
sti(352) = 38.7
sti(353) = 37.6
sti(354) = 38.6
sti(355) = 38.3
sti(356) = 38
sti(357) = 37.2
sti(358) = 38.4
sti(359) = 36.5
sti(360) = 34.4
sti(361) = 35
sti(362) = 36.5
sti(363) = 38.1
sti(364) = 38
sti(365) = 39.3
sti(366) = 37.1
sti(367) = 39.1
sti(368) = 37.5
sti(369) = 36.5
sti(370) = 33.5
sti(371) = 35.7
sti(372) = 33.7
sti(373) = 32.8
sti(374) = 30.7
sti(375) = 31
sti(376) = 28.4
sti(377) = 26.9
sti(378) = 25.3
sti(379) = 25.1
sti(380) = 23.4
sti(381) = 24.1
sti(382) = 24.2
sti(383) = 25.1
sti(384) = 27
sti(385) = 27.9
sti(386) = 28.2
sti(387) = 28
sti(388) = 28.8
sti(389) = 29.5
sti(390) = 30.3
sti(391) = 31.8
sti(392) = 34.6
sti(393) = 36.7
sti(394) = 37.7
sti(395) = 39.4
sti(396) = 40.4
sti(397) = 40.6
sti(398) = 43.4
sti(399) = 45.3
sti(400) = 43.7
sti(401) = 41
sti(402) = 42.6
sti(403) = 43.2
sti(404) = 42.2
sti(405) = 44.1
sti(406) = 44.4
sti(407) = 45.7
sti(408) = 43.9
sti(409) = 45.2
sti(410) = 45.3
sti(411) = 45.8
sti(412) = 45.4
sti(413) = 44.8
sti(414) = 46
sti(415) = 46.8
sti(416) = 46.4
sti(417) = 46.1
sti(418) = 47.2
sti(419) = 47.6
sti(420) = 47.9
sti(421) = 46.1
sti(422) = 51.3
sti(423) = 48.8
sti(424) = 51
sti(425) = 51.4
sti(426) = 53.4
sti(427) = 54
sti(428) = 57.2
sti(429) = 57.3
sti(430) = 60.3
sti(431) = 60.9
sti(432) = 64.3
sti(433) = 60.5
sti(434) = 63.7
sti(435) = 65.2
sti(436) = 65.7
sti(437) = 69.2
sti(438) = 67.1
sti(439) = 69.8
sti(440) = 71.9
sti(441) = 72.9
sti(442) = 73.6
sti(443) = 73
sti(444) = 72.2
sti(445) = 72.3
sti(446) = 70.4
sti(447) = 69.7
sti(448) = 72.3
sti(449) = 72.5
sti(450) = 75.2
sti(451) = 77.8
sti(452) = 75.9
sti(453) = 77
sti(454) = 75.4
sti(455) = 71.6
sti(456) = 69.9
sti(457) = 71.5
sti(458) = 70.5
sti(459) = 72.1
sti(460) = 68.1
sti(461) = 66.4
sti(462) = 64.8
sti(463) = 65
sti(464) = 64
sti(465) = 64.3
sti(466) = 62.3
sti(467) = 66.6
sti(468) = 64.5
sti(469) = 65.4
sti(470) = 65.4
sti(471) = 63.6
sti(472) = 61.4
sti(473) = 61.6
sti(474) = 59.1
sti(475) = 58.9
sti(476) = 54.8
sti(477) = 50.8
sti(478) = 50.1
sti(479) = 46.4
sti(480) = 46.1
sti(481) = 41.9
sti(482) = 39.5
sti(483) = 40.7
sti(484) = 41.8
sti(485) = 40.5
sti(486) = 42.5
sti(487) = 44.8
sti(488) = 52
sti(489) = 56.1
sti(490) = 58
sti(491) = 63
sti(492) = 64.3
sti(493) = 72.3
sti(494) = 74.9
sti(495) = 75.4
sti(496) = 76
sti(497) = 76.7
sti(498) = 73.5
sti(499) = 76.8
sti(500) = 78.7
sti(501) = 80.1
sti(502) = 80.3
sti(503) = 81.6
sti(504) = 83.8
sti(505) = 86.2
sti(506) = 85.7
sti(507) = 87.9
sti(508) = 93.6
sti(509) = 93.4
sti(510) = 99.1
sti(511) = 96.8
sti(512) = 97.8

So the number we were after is 1.84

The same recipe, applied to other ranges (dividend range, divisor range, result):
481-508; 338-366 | 1.68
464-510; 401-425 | 1.41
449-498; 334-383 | 1.67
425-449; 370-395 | 2.21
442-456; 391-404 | 1.81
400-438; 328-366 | 1.22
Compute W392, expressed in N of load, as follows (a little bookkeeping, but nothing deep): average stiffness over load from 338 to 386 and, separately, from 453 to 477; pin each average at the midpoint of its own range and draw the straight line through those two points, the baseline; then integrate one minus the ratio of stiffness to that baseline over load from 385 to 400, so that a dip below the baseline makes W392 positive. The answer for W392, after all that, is 3.1 N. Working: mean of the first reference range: 35.7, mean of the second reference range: 65.5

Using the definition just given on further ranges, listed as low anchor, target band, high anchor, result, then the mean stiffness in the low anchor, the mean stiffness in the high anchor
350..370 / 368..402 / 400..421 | 7.13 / 37.5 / 45.1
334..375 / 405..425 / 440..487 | 2.22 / 39.4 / 63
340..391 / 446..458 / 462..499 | -4.66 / 34.6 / 58.8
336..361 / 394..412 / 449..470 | 3.82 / 40.8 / 69.4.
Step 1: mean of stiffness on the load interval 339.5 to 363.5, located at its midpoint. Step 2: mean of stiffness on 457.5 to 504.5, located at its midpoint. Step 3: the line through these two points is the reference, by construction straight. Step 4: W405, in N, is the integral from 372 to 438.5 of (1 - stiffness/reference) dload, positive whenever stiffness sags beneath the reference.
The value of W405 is 8.95 N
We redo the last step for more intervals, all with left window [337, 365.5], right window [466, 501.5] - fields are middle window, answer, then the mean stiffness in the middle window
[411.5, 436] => -1.0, 52.9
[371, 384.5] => 4.9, 27.8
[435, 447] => -3.9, 70.5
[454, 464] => -2.3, 69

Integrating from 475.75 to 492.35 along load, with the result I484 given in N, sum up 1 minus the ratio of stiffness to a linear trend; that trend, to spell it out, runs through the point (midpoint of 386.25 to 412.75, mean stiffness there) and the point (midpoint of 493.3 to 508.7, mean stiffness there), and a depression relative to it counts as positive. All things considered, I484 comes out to 5.7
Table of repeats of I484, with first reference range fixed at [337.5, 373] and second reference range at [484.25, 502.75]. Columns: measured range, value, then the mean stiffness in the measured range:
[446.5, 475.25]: -4.25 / 68.1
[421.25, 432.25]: -0.43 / 55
